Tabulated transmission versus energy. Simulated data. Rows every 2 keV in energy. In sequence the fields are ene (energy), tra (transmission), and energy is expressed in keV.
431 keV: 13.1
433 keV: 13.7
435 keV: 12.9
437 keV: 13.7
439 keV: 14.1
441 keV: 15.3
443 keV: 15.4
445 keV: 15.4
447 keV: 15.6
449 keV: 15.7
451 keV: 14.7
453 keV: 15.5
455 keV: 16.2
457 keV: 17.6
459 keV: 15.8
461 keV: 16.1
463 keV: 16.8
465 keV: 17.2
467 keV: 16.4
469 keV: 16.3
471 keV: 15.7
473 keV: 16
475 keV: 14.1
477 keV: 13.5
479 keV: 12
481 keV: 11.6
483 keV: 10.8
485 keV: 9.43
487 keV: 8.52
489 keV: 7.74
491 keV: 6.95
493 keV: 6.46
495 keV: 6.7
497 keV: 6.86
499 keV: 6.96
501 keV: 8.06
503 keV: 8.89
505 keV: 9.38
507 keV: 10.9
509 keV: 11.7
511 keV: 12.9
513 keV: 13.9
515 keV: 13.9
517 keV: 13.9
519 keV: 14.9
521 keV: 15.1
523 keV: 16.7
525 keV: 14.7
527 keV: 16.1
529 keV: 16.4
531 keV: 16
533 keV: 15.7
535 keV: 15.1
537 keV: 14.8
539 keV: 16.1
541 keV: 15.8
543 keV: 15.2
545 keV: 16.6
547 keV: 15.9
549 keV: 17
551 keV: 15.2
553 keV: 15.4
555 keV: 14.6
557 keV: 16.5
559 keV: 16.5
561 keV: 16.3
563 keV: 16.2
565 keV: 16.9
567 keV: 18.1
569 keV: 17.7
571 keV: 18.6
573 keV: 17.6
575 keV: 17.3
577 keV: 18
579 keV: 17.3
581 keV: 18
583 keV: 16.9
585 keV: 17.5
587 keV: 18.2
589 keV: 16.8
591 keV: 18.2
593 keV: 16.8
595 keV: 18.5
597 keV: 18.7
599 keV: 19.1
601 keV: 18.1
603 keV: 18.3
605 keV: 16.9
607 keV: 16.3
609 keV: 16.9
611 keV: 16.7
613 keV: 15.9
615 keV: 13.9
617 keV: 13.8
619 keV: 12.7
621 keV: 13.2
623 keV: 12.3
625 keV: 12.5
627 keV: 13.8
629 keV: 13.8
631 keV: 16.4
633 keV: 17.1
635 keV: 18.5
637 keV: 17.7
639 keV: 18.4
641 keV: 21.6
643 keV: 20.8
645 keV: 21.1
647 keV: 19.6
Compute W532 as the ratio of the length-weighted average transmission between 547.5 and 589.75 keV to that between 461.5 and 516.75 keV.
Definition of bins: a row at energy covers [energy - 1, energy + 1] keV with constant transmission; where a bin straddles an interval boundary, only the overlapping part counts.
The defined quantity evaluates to 1.47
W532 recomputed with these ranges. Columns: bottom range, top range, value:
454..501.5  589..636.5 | 1.31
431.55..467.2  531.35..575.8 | 1.06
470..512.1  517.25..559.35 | 1.53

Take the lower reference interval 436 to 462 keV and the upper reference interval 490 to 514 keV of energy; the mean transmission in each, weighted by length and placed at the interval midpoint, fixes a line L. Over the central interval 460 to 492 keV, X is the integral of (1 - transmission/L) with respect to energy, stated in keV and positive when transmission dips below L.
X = -1.6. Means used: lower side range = 15.5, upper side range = 9.14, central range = 13.1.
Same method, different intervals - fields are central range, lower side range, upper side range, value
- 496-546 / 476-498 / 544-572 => -2.5 keV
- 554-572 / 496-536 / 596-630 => -3.4 keV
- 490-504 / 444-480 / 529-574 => 7.6 keV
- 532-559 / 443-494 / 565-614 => 0.8 keV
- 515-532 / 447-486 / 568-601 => 0.9 keV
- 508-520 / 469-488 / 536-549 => 0.7 keV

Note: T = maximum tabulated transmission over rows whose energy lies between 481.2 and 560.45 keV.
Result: 17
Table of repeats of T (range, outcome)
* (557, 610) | 19.1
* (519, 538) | 16.7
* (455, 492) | 17.6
